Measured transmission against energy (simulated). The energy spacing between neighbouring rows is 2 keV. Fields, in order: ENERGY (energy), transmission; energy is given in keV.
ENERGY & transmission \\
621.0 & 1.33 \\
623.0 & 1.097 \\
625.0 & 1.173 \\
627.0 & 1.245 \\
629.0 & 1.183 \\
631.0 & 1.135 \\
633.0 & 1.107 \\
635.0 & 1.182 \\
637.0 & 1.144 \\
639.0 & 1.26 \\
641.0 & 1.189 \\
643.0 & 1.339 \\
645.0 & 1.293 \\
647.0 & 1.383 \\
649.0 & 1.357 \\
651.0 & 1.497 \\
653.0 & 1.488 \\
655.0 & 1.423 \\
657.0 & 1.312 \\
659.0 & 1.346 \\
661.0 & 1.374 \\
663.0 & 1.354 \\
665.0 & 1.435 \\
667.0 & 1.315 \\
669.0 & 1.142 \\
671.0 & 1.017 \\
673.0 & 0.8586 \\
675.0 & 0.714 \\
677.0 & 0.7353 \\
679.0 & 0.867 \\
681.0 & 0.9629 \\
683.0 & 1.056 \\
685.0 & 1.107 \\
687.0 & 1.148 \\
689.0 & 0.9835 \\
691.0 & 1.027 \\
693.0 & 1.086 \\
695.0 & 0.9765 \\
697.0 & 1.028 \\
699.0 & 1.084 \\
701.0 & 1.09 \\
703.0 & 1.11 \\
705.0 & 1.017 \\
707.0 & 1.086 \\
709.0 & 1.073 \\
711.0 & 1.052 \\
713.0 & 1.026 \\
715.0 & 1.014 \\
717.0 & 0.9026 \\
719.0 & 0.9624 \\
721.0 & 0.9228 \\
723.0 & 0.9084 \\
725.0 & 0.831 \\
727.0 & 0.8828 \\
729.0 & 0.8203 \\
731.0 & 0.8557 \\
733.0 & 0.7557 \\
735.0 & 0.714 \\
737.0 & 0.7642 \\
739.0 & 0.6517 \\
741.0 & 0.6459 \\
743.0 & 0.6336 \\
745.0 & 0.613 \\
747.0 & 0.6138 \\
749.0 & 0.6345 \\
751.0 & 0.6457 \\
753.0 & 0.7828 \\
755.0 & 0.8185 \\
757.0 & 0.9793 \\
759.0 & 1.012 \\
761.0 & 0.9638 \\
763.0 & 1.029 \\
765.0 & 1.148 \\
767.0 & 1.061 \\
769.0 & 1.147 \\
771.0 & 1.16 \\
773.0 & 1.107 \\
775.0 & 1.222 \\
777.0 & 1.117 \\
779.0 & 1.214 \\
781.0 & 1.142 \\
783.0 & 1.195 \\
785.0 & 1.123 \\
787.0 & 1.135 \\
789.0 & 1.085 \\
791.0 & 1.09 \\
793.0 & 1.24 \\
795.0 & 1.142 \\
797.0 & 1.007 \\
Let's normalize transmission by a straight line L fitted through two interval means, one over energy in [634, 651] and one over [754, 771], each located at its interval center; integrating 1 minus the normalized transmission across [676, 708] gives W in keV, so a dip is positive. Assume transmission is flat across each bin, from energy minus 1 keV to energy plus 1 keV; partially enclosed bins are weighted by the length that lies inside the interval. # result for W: 4.16 keV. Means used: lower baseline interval 1.28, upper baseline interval 1.03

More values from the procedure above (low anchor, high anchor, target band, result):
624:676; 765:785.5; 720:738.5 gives 5.62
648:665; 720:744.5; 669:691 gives 4.43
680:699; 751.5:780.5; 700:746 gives 7.12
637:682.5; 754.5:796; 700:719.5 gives 2.16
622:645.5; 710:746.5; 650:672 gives -4.99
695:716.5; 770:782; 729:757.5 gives 9.97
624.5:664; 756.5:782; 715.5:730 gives 3.44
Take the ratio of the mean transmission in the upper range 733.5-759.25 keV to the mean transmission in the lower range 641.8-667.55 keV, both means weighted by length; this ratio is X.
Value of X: 0.53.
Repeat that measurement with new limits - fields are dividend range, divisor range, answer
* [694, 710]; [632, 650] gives 0.85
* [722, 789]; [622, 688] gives 0.77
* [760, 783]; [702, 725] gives 1.12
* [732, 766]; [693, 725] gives 0.78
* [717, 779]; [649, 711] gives 0.79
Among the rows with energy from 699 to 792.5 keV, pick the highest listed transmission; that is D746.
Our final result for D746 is 1.222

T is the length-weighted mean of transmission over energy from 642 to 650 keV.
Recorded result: 1.34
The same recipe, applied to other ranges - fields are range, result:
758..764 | 1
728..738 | 0.782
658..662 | 1.36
